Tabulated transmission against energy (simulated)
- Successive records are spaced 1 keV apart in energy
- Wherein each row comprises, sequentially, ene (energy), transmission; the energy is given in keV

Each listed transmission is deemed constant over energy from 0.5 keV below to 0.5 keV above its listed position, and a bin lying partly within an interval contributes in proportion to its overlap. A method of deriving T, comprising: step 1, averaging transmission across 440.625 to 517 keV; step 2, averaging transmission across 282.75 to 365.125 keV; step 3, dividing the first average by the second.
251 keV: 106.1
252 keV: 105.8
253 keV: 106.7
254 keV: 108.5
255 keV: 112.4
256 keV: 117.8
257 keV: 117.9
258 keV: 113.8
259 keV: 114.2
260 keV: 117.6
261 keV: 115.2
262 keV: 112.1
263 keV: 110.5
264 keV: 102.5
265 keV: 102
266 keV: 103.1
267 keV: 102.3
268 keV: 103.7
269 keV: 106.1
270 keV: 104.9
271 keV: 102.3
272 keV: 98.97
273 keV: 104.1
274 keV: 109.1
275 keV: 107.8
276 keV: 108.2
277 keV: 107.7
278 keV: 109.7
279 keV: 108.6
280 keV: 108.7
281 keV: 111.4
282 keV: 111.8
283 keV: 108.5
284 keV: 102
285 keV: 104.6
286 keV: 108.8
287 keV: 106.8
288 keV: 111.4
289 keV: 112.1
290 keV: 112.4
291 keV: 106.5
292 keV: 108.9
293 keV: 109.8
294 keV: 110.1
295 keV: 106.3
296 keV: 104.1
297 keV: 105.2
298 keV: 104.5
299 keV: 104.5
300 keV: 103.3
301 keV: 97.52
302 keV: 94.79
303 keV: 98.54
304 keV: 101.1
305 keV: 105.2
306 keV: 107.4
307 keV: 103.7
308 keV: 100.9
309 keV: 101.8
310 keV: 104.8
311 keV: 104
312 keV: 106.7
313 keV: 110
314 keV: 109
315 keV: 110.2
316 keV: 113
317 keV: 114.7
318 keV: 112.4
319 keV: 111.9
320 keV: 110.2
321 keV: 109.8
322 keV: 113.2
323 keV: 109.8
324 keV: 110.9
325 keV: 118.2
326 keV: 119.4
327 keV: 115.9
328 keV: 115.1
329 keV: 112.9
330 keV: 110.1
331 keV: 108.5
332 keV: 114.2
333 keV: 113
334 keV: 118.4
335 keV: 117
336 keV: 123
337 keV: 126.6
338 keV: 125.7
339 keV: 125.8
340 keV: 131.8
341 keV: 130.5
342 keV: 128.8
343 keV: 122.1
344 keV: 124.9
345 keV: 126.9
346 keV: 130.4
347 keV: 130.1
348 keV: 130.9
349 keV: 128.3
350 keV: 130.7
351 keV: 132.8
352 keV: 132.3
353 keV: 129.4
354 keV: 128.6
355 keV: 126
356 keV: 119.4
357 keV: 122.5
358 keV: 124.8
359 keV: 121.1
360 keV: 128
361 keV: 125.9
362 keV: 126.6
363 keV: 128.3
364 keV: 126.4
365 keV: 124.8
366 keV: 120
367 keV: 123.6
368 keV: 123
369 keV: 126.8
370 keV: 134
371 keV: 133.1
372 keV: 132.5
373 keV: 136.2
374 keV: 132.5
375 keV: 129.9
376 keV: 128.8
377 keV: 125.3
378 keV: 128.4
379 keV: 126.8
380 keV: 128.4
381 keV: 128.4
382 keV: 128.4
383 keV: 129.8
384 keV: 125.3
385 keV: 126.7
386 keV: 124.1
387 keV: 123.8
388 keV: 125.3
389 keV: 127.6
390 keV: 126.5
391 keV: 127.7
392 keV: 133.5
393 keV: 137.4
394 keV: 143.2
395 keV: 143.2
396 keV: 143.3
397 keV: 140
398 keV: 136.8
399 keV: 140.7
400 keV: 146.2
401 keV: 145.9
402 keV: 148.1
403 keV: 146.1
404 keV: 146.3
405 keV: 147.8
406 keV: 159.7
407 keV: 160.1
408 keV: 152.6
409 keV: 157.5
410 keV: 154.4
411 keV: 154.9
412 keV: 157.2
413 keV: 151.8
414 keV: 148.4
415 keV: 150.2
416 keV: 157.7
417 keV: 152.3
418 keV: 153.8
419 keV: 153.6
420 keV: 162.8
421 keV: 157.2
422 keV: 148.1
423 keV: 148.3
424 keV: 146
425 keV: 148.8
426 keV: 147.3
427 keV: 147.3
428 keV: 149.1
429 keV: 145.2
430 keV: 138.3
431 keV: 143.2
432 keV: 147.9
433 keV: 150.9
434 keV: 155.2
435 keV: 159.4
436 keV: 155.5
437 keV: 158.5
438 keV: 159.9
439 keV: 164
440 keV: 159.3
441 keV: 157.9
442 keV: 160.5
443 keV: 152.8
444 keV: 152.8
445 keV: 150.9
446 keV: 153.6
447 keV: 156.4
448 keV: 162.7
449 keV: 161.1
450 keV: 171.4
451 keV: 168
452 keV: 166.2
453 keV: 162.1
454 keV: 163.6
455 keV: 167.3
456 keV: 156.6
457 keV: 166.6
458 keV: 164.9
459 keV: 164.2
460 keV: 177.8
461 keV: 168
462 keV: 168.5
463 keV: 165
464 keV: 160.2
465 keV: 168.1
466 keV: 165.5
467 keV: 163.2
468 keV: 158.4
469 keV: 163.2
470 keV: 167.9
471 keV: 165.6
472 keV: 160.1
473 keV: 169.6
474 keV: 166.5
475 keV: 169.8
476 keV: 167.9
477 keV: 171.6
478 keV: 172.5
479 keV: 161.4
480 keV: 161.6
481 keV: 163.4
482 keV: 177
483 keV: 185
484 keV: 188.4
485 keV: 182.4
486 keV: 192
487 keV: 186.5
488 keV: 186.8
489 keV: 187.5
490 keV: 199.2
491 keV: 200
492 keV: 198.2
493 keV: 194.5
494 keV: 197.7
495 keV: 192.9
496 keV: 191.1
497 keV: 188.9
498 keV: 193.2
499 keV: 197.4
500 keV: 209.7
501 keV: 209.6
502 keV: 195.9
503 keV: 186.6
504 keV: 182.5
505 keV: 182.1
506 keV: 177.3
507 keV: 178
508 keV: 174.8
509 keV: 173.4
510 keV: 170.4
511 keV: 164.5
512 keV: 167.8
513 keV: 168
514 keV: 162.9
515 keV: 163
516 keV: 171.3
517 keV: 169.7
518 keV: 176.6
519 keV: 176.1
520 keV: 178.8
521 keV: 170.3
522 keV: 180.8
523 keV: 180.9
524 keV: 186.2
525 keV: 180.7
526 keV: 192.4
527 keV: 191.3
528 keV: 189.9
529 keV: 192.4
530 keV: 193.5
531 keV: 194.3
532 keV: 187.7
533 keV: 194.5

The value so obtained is 1.51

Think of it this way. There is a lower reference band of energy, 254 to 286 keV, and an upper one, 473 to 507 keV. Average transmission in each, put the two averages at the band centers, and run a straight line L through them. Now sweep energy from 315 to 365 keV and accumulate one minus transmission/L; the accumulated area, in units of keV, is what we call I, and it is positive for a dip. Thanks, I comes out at 4.26 keV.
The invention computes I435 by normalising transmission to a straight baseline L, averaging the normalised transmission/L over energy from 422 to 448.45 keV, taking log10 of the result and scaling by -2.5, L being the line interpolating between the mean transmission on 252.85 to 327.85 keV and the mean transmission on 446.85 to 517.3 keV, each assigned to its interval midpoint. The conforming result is 0.04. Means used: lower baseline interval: 108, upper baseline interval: 175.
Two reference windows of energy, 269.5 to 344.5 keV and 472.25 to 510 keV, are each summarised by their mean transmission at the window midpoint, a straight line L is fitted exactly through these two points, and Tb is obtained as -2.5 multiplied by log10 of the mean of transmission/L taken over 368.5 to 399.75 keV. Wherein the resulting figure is 0.08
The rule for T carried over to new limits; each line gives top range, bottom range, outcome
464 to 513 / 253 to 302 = 1.66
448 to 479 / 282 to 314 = 1.57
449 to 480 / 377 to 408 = 1.21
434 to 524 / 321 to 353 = 1.42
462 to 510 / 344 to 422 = 1.32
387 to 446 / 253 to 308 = 1.39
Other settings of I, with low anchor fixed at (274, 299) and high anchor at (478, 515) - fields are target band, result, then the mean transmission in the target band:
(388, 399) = 0.82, 136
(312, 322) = 0.67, 111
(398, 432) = 0.88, 150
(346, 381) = 2.02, 128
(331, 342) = 0.34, 122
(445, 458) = 0.38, 163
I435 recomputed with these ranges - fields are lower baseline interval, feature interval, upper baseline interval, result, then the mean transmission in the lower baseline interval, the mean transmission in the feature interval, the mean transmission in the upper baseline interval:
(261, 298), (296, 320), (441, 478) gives 0.10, 107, 106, 164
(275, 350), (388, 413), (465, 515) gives 0.01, 112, 145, 179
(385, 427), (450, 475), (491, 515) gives 0.02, 146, 166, 185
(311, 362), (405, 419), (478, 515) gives -0.03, 120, 154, 184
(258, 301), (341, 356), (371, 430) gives -0.01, 107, 128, 142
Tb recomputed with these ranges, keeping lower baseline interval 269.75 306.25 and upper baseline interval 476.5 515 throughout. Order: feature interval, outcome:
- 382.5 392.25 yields 0.13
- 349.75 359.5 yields 0.04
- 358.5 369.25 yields 0.08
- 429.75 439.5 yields 0.05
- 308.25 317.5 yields 0.07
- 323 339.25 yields 0.05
